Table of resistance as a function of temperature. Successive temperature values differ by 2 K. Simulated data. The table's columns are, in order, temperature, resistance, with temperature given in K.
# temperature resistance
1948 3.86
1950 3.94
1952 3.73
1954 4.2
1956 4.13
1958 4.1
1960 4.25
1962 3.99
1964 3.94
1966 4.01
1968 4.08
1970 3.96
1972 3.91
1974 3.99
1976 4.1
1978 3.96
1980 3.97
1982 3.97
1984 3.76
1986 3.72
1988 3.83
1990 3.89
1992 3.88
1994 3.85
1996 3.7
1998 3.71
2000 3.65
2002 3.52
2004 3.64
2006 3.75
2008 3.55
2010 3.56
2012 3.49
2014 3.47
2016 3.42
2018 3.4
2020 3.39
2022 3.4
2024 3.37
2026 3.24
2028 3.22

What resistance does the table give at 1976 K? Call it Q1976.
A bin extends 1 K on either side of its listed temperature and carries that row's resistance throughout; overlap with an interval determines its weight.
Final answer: 4.1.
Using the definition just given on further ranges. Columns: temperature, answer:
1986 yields 3.72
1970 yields 3.96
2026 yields 3.24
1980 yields 3.97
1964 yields 3.94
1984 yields 3.76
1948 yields 3.86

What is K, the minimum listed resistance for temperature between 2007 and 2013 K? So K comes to 3.49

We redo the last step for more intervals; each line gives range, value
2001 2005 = 3.52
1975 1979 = 3.96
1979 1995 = 3.72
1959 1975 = 3.91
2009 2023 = 3.39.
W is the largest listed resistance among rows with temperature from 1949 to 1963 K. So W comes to 4.25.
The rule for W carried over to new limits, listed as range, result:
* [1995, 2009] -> 3.75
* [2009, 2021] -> 3.56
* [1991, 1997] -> 3.88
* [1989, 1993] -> 3.89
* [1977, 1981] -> 3.97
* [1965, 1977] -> 4.1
